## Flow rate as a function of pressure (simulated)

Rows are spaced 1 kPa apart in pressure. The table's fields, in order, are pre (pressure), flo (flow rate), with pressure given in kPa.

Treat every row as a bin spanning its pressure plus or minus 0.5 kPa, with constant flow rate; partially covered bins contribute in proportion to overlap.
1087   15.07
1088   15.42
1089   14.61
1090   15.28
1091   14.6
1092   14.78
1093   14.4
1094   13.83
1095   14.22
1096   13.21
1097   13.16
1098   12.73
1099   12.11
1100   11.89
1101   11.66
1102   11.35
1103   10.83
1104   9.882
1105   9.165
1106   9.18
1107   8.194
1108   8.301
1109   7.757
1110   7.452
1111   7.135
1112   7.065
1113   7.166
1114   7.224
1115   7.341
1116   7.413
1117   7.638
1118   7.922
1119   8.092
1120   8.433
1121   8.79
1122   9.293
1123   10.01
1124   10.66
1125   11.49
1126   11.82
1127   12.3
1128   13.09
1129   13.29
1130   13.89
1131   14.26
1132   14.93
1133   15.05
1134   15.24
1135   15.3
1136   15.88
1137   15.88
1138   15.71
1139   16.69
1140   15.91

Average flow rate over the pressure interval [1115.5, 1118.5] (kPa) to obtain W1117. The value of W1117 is 7.66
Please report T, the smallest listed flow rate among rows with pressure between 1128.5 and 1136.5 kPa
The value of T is 13.29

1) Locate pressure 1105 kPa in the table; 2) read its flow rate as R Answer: 9.165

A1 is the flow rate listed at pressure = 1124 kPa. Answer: 10.66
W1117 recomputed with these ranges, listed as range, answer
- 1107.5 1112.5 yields 7.54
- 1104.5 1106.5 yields 9.17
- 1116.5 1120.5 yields 8.02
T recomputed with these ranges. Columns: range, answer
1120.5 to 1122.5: 8.79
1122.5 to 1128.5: 10.01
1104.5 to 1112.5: 7.065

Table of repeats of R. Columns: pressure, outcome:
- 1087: 15.07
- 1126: 11.82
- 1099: 12.11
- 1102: 11.35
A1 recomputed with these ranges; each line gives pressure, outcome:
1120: 8.433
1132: 14.93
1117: 7.638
